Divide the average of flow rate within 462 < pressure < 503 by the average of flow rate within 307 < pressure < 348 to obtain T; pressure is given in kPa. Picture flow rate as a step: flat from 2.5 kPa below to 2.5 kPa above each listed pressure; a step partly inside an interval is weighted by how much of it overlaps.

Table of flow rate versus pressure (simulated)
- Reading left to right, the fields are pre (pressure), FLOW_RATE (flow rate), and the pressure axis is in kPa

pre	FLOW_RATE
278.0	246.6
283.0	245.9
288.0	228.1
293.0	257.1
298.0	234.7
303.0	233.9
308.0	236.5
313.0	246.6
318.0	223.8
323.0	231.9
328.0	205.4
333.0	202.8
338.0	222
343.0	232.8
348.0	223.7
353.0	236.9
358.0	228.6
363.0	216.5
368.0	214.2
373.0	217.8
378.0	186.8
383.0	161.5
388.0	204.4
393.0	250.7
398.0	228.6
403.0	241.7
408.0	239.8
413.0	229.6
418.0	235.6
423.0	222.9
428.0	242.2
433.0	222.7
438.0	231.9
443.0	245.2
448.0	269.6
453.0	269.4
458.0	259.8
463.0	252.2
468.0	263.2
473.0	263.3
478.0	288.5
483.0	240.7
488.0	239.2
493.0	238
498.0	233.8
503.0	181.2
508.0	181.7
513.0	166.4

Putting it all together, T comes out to 1.10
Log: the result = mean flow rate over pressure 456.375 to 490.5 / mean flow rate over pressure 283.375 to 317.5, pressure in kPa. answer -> 1.08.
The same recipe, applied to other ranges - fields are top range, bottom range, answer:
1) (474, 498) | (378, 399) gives 1.21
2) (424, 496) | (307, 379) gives 1.13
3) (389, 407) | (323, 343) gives 1.10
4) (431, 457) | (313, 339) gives 1.13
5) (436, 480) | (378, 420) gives 1.17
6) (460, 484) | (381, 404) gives 1.21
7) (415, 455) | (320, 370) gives 1.09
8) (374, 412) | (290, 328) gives 0.92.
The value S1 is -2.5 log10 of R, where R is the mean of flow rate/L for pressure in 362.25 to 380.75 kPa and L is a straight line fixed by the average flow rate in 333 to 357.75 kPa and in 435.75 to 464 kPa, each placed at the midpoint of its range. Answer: 0.13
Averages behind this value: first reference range 226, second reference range 255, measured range 207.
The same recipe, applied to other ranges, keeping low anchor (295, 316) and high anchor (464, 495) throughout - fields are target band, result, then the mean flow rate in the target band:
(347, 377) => 0.106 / 221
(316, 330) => 0.090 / 221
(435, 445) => 0.063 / 237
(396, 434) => 0.071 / 233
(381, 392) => 0.264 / 193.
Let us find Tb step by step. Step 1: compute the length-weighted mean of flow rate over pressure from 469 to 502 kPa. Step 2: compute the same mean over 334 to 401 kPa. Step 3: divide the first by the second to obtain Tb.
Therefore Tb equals 1.14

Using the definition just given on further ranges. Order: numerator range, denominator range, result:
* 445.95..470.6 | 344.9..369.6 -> 1.17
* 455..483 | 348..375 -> 1.18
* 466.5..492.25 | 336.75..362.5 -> 1.13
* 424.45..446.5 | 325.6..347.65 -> 1.09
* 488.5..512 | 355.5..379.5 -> 0.98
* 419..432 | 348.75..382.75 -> 1.09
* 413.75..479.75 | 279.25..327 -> 1.06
